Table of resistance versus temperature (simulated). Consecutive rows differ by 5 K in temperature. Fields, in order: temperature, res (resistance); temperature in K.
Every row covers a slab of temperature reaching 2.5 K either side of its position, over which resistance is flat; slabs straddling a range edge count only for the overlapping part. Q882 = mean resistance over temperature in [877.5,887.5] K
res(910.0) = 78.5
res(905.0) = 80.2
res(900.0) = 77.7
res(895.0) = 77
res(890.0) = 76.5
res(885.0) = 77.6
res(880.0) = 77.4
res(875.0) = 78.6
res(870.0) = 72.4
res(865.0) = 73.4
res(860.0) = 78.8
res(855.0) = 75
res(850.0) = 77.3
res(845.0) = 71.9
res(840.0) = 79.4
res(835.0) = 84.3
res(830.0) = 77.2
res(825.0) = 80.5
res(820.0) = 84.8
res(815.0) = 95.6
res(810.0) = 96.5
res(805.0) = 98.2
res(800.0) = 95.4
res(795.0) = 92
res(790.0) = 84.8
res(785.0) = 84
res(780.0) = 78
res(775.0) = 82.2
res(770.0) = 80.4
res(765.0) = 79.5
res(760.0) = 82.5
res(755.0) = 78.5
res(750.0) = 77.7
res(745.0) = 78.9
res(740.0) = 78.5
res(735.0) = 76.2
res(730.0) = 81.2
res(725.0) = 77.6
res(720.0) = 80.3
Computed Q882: 77.5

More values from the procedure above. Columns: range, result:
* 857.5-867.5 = 76.1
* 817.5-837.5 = 81.7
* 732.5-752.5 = 77.8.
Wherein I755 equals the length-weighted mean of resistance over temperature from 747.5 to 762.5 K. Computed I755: 79.6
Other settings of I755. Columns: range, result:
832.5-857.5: 77.6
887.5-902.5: 77.1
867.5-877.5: 75.5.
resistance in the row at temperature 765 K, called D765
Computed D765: 79.5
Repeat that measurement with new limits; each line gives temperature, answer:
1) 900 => 77.7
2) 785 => 84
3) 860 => 78.8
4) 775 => 82.2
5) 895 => 77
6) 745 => 78.9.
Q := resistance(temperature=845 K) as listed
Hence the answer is 71.9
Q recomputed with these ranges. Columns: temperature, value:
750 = 77.7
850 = 77.3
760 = 82.5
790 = 84.8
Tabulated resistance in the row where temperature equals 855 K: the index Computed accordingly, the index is 75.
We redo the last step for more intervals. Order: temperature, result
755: 78.5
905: 80.2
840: 79.4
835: 84.3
